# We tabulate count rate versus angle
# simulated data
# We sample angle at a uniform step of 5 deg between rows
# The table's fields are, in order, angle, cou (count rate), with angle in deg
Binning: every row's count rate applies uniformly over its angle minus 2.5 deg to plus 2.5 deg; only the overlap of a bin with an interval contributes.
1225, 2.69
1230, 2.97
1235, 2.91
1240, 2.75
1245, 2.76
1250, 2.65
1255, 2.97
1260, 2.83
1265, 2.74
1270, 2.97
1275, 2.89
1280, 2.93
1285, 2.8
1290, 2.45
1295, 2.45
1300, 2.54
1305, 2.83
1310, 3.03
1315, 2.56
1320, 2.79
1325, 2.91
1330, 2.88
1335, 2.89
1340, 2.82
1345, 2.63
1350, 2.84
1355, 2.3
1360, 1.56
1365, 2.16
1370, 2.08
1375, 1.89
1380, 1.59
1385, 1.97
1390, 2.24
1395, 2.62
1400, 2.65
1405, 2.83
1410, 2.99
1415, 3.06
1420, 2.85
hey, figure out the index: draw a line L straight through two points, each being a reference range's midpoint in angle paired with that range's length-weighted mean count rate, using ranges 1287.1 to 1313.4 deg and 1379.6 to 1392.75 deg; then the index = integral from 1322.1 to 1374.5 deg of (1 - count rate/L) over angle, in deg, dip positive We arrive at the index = -4.2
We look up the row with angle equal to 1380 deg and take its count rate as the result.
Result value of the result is 1.59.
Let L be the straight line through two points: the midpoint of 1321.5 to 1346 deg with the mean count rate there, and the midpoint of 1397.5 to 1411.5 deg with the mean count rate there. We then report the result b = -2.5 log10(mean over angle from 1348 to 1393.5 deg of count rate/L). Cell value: 0.34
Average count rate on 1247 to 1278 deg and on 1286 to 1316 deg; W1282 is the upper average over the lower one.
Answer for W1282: 0.9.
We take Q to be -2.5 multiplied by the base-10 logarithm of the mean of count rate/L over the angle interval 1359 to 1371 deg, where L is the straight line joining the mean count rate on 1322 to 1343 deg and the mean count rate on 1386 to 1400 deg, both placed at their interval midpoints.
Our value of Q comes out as 0.32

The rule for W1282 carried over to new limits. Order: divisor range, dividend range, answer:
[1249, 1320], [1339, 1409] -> 0.83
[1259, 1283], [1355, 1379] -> 0.68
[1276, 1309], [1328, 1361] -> 0.97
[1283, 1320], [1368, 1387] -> 0.70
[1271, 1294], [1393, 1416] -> 1.02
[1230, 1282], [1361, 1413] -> 0.80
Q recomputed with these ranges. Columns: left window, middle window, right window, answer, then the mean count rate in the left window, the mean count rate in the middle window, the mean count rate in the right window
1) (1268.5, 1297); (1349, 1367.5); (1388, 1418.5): 0.26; 2.75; 2.16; 2.74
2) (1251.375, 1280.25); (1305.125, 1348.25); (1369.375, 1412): -0.08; 2.88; 2.82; 2.32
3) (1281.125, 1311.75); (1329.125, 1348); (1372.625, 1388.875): -0.23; 2.69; 2.8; 1.85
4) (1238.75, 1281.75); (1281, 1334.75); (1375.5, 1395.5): -0.09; 2.83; 2.74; 2.03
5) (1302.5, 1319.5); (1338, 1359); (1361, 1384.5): -0.13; 2.8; 2.57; 1.91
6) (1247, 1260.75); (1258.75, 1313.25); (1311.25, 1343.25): 0.02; 2.81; 2.76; 2.81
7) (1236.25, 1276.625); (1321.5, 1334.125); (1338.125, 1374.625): -0.18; 2.82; 2.89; 2.31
